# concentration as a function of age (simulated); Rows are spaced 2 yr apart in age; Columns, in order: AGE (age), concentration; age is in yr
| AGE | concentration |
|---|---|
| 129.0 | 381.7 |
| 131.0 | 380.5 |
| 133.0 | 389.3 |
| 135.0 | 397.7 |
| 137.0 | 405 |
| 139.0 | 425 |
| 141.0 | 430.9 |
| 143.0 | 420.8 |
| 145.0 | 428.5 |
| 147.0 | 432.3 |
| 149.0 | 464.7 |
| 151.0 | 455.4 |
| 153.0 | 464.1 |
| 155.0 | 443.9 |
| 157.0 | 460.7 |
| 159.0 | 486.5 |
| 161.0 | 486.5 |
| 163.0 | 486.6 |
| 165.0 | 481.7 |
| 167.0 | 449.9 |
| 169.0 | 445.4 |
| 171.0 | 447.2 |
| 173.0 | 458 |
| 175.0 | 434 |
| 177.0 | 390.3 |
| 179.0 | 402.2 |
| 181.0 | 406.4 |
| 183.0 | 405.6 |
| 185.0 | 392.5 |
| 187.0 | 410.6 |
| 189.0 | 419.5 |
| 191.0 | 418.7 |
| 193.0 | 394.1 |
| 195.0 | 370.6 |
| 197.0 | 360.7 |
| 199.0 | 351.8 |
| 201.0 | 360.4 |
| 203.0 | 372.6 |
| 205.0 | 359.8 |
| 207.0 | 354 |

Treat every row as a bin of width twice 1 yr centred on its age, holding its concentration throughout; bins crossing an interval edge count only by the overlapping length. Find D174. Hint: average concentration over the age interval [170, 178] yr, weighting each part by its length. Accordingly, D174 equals 432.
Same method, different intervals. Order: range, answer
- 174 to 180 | 409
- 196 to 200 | 356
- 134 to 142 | 415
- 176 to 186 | 399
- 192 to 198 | 375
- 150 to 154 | 460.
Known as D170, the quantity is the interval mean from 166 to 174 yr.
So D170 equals 450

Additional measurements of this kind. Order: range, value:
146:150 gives 448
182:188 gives 403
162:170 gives 466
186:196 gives 403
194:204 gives 363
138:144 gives 426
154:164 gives 473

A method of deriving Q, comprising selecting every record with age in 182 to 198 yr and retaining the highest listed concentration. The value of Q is 419.5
